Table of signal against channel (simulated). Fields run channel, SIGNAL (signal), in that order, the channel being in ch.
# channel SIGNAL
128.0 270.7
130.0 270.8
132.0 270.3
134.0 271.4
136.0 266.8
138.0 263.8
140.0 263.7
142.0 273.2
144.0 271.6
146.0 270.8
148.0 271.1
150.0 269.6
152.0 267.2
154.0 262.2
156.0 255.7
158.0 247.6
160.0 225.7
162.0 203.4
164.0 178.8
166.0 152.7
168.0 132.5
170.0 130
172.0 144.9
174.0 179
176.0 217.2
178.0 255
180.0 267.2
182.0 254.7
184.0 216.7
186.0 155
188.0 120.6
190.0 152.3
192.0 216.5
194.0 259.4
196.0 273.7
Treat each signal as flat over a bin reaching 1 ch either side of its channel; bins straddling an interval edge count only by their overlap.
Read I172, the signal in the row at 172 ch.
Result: 144.9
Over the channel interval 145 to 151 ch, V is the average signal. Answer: 270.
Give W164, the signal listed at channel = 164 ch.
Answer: 178.8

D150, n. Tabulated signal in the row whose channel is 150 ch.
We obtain 269.6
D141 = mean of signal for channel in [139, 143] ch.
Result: 268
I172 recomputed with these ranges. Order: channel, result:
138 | 263.8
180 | 267.2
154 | 262.2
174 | 179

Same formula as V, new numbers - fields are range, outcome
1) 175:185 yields 242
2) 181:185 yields 236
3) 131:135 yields 271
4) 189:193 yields 184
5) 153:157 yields 259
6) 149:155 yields 266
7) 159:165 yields 203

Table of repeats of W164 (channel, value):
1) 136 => 266.8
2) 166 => 152.7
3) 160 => 225.7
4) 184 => 216.7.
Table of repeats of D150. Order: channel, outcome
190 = 152.3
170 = 130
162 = 203.4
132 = 270.3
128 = 270.7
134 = 271.4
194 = 259.4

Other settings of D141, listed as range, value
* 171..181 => 213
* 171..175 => 162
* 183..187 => 186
